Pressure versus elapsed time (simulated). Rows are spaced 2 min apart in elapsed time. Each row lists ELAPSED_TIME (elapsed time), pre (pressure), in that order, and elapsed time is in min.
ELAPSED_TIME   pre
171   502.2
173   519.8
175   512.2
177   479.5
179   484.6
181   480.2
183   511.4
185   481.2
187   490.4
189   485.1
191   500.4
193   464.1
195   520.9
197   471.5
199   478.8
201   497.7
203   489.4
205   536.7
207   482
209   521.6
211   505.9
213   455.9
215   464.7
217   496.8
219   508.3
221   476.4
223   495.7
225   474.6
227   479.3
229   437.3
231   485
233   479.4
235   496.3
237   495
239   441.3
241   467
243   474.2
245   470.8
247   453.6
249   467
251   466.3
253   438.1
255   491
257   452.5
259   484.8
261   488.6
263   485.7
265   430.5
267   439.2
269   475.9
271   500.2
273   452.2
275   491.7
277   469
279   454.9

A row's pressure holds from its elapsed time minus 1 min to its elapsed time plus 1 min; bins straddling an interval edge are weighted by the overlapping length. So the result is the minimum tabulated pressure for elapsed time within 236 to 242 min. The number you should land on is 441.3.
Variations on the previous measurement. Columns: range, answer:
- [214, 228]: 464.7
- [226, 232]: 437.3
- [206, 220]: 455.9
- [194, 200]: 471.5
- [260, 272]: 430.5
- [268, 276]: 452.2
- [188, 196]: 464.1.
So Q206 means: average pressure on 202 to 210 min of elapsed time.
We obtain 507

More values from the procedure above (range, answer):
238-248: 461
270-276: 481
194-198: 496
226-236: 475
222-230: 472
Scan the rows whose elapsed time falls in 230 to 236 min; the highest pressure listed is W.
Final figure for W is 496.3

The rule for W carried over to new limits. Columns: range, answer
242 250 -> 474.2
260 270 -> 488.6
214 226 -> 508.3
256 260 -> 484.8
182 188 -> 511.4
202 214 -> 536.7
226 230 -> 479.3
